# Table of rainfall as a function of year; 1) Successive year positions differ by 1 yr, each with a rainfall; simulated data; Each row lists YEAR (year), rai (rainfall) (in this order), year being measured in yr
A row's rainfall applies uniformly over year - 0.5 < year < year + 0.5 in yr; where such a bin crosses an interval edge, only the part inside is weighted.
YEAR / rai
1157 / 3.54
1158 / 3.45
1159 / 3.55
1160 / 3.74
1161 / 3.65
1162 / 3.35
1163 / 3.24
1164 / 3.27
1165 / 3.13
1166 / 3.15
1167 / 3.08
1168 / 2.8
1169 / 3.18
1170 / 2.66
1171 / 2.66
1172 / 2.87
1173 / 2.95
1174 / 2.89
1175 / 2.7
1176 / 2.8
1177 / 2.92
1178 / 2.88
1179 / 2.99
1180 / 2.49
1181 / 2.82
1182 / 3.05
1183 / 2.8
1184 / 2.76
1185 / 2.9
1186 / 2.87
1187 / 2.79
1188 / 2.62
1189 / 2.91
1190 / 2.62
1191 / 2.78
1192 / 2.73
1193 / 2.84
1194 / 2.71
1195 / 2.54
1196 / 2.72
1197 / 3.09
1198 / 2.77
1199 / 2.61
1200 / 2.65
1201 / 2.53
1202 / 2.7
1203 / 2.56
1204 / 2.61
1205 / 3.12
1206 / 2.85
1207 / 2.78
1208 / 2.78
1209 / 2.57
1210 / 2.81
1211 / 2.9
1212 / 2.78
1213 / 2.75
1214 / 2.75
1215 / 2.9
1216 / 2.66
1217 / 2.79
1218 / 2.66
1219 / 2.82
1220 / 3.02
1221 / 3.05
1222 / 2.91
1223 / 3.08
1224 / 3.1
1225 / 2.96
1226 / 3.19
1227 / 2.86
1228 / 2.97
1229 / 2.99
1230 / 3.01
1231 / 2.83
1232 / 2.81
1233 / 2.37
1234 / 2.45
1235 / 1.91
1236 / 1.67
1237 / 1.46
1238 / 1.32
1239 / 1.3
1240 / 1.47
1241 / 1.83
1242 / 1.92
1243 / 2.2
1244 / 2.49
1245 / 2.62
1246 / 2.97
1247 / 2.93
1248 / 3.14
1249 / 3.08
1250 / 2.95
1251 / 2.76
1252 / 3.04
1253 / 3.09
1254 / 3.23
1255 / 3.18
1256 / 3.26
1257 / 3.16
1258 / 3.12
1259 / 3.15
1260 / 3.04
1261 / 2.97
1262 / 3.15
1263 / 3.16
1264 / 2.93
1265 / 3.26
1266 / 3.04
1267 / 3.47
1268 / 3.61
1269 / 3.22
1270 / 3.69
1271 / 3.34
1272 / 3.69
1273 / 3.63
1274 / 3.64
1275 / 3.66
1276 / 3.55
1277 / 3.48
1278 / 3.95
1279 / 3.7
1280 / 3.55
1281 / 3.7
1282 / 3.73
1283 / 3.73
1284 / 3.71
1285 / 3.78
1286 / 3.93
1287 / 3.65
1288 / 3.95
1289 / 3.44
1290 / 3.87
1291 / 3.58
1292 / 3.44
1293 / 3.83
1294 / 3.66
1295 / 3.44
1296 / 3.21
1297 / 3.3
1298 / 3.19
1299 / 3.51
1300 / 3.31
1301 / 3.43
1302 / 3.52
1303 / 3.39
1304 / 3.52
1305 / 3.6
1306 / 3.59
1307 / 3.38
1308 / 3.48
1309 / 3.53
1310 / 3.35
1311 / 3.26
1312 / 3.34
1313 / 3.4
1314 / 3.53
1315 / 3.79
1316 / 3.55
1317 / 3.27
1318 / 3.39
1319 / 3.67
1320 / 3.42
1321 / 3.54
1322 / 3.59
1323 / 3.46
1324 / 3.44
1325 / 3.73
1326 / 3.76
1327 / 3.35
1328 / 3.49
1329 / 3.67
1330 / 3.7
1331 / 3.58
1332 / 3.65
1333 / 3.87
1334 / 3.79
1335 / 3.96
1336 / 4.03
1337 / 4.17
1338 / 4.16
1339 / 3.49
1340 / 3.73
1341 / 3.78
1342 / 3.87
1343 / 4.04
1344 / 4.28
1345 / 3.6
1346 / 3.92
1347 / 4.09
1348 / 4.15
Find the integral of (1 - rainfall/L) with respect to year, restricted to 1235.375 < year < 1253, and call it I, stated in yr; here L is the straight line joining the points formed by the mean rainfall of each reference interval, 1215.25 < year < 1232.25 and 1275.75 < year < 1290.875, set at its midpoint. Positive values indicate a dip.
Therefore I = 4.9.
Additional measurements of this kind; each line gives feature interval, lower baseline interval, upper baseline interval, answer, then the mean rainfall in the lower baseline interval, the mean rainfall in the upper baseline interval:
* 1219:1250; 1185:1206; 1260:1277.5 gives 5.3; 2.75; 3.37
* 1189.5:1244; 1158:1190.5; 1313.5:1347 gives 9.6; 2.98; 3.71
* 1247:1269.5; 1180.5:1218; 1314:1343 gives 0.4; 2.77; 3.68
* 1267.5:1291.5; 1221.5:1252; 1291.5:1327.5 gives -4.5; 2.53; 3.48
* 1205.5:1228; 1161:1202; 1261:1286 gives 1.8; 2.86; 3.51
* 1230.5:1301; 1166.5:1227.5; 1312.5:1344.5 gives 4.0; 2.82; 3.69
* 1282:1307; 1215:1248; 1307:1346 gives -2.3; 2.53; 3.65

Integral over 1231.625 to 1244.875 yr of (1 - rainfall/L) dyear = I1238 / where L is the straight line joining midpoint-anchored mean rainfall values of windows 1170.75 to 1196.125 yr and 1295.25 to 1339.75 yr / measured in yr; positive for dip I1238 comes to 4.9 yr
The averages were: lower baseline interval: 2.8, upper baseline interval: 3.55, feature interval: 1.95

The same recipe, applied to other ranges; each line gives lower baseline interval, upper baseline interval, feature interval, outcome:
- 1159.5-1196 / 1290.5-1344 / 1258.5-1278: -0.1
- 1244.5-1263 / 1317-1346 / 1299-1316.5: 0.2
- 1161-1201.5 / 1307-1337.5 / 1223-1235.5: 1.2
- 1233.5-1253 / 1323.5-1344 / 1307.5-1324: 0.1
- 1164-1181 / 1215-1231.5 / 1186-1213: 1.5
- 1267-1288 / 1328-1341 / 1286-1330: 2.6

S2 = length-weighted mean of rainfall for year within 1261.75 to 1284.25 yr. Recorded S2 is 3.51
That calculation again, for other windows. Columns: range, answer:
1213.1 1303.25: 3.08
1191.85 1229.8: 2.82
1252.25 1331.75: 3.48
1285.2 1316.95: 3.51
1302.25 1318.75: 3.46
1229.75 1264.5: 2.62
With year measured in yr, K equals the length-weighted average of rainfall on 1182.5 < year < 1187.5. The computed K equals 2.82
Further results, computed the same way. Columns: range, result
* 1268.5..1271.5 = 3.42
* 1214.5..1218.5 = 2.75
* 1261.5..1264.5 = 3.08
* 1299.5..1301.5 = 3.37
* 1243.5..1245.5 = 2.56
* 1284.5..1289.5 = 3.75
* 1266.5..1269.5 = 3.43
